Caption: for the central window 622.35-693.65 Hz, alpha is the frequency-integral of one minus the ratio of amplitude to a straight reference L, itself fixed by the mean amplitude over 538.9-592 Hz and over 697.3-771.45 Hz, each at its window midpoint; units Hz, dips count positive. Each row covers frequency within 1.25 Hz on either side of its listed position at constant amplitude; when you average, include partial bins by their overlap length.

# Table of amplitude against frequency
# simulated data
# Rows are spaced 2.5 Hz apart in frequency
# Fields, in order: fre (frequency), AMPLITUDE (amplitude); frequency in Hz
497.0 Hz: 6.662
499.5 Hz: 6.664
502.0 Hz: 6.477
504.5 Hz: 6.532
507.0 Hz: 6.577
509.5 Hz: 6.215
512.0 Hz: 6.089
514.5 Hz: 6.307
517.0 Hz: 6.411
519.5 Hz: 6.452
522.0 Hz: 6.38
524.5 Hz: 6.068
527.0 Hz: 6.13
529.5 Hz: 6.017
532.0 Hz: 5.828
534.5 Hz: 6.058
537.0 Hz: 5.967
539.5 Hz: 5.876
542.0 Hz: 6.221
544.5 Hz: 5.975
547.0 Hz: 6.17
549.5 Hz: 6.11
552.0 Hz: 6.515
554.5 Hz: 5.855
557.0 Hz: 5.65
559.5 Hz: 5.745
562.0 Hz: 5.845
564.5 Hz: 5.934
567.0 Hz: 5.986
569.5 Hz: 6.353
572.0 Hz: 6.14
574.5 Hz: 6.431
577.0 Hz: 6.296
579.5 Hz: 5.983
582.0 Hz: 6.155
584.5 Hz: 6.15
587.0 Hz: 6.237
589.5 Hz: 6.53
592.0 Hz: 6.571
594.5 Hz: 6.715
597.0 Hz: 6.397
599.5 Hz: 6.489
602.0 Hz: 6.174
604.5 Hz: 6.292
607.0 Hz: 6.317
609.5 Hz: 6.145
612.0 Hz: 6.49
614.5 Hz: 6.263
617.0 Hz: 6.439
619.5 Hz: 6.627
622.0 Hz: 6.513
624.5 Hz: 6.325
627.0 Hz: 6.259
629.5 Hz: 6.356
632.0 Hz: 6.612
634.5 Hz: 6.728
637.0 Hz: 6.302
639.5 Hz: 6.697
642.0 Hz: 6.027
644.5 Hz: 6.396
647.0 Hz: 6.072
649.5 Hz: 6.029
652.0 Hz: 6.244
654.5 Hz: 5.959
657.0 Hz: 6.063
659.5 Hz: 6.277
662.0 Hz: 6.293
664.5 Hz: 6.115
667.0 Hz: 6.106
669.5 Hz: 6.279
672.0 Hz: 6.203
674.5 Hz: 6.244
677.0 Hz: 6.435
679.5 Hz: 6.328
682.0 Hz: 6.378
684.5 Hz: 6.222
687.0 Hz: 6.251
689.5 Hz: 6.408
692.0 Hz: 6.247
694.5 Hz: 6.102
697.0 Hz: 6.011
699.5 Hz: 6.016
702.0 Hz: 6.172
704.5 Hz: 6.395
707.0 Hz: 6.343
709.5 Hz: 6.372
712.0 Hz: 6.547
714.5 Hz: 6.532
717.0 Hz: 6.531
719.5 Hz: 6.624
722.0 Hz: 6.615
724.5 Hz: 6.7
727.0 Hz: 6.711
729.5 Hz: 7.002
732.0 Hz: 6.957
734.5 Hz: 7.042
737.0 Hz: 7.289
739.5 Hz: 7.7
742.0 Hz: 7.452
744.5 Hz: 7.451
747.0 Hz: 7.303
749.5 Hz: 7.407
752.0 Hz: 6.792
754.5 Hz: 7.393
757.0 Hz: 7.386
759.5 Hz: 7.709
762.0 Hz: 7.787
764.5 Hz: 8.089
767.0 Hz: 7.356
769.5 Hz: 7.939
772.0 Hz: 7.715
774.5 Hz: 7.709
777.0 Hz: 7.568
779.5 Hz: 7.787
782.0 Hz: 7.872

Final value 3.5 Hz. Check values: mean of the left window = 6.12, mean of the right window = 7.01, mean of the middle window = 6.28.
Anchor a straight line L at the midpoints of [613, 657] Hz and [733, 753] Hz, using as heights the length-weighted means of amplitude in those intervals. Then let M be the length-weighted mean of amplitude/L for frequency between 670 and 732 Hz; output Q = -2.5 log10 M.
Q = 0.09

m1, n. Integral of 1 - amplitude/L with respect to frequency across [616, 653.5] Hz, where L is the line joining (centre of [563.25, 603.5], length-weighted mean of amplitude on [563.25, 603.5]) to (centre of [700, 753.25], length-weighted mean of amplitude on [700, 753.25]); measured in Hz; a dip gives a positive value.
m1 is 0.64 Hz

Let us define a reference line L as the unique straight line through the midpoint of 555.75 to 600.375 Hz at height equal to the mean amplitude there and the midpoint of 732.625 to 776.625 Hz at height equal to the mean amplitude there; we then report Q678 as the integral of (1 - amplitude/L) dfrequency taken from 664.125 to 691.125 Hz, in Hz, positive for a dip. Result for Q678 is 2.6 Hz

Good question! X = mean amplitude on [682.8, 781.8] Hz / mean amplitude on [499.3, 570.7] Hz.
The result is 1.13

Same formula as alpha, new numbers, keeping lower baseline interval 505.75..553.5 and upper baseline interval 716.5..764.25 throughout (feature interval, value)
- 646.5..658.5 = 1.2 Hz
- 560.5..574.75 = 0.6 Hz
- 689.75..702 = 1.5 Hz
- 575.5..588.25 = 0.5 Hz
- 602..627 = 0.8 Hz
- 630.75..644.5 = 0.5 Hz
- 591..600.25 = -0.1 Hz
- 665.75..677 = 1.0 Hz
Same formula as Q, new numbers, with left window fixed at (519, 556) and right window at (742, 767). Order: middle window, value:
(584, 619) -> 0.02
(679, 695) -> 0.12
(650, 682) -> 0.12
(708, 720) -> 0.11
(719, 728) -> 0.10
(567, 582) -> 0.02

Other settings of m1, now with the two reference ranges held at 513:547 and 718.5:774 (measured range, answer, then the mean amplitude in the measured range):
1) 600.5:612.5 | 0.5 Hz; 6.27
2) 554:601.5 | 1.5 Hz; 6.19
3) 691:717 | 2.9 Hz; 6.29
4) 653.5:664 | 1.0 Hz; 6.15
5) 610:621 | 0.3 Hz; 6.43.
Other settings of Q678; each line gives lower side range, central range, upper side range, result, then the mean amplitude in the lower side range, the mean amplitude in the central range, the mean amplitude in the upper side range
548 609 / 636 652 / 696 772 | 0.70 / 6.2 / 6.25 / 7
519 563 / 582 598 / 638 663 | -0.78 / 6.04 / 6.41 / 6.21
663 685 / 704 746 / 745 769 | 1.00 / 6.26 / 6.85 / 7.48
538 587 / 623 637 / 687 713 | -0.63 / 6.08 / 6.44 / 6.26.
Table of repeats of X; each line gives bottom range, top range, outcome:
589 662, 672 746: 1.04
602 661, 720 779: 1.16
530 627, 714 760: 1.14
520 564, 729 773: 1.23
